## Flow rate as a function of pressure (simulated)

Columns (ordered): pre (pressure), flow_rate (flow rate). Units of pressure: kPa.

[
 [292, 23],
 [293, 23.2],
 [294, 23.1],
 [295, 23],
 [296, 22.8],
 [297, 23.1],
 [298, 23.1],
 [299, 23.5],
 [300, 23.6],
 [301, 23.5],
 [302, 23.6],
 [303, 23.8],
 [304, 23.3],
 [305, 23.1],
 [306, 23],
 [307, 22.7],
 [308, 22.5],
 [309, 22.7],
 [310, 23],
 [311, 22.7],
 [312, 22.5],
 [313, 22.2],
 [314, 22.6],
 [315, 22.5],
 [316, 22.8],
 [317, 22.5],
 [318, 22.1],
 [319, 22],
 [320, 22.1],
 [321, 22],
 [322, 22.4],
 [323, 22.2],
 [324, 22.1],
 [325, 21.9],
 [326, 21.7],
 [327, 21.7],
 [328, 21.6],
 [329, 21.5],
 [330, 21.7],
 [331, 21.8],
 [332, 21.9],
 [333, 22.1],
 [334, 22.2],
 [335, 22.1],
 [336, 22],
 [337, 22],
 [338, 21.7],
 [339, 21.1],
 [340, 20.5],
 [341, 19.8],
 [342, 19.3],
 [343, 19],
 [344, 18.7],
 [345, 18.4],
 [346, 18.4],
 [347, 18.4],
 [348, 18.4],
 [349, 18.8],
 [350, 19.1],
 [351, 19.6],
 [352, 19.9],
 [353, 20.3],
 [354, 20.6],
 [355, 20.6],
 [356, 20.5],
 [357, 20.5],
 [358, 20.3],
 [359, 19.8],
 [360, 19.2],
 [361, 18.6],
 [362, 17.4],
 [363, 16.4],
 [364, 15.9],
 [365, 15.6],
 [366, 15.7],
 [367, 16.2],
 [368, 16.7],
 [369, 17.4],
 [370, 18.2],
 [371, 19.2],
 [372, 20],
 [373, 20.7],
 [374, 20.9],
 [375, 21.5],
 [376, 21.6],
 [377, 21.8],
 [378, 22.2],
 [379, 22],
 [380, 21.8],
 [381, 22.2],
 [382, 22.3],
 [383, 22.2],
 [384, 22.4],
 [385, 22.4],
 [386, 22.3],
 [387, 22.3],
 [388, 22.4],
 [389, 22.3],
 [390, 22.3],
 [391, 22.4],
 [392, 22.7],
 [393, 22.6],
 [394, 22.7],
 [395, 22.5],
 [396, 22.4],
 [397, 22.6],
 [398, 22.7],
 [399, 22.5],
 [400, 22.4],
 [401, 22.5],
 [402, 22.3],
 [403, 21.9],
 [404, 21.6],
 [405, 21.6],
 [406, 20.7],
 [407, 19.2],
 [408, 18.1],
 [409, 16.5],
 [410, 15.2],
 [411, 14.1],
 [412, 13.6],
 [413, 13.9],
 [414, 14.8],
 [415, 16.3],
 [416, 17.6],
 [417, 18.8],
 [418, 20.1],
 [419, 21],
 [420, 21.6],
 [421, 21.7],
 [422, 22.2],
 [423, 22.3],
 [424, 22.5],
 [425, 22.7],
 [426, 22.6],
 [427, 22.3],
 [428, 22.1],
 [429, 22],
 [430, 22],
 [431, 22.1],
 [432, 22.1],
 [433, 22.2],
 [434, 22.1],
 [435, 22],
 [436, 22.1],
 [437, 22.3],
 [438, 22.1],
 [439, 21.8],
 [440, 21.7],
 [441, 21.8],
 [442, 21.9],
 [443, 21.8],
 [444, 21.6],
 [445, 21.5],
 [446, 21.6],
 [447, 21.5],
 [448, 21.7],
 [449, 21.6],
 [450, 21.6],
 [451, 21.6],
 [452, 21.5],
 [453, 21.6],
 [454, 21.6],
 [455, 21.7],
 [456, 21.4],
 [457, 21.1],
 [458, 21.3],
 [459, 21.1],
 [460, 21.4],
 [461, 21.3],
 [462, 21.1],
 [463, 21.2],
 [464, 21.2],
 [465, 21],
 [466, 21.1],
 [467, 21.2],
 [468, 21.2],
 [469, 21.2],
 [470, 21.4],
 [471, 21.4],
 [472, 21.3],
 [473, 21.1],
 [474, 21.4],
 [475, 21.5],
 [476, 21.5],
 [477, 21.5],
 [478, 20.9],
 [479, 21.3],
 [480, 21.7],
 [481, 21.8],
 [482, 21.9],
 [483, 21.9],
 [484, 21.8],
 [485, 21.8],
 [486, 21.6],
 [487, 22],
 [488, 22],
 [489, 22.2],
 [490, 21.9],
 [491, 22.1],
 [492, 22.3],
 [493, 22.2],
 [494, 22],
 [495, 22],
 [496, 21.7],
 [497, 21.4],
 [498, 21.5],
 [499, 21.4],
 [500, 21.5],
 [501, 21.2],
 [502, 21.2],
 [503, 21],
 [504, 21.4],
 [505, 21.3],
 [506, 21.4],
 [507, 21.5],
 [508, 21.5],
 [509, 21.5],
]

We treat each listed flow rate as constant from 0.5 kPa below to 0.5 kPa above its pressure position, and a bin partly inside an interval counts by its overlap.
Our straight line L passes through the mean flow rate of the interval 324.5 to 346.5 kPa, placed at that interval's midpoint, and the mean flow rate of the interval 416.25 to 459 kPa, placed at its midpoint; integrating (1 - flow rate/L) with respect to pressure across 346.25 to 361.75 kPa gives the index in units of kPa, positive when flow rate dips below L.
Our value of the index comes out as 1.11 kPa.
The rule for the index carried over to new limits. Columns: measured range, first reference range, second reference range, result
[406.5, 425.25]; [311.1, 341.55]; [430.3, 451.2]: 2.9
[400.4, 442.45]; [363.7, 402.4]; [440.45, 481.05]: 1.6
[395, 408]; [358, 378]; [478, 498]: -1.4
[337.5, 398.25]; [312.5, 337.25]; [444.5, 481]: 4.4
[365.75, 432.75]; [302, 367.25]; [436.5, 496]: 1.7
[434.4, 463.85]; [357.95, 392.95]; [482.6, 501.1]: -0.5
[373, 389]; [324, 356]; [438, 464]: -0.8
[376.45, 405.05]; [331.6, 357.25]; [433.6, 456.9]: -1.9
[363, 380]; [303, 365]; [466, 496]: 1.6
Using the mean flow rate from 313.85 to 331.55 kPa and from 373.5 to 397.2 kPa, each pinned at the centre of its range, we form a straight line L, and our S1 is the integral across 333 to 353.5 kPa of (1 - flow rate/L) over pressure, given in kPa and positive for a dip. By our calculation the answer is 1.91 kPa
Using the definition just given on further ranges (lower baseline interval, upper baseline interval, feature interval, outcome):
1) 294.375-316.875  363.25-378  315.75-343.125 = -0.3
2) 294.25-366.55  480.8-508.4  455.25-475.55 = 0.3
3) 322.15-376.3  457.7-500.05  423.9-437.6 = -0.8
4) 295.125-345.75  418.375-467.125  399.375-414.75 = 2.3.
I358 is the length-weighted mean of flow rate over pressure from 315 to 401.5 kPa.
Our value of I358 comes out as 20.8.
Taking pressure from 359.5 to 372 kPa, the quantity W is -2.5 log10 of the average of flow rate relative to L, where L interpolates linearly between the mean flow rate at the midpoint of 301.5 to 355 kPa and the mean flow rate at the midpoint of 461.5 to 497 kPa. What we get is 0.23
